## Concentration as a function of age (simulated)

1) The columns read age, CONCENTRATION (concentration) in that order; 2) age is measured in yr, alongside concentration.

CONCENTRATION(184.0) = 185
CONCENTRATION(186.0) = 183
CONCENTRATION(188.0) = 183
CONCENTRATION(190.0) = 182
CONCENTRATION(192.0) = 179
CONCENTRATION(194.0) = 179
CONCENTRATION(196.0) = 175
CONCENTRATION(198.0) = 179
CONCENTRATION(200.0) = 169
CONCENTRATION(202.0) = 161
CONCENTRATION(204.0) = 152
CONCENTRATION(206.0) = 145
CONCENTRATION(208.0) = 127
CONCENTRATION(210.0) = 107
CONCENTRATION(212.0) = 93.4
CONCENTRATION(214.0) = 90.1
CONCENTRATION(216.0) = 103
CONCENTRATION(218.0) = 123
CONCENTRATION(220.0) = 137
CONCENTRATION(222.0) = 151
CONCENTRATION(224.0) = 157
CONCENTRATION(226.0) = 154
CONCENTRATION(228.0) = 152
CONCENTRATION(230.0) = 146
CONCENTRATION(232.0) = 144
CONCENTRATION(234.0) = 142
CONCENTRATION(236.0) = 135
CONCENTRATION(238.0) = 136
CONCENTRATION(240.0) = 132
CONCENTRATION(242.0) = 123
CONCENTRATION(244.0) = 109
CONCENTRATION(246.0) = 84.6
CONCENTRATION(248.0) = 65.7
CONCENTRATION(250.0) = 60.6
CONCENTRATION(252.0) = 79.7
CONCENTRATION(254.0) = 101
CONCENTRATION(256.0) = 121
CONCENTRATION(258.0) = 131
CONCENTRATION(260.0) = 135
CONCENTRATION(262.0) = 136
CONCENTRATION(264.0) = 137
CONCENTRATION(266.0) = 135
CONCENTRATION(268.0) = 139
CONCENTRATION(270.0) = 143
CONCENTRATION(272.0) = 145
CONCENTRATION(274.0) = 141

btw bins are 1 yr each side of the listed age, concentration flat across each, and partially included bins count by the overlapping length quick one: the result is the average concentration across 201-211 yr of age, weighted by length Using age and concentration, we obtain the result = 138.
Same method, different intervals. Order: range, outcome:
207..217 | 104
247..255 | 76.8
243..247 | 96.8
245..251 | 70.3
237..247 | 117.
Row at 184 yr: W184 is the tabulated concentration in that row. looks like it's 185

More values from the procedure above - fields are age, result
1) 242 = 123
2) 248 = 65.7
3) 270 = 143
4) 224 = 157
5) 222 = 151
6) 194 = 179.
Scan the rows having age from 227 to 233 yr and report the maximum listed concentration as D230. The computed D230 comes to 152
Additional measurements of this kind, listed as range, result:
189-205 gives 182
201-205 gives 161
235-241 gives 136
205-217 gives 145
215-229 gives 157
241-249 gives 123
